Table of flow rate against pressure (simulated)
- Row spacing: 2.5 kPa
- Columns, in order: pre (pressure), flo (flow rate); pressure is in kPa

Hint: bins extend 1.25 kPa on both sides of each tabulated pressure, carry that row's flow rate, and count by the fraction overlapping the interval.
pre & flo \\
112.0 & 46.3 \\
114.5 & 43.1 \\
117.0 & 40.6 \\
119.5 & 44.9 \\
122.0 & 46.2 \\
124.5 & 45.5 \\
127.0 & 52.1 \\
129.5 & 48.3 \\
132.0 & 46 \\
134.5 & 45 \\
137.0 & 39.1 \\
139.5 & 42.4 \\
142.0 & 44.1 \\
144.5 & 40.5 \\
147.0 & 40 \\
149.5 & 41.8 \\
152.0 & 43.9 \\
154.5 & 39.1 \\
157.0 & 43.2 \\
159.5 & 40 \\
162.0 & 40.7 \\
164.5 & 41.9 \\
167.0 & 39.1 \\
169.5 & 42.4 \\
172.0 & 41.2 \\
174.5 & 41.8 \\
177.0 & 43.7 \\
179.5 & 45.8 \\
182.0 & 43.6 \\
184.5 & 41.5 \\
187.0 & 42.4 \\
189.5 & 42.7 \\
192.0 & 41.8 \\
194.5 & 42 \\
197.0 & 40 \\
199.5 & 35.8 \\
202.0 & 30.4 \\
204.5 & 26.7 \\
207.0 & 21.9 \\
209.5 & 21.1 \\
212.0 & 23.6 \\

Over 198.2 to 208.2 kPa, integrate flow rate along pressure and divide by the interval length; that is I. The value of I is 28.8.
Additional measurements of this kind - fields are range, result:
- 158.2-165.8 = 40.9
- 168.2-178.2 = 42.3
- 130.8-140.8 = 43.1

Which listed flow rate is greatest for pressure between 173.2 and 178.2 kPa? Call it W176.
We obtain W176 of 43.7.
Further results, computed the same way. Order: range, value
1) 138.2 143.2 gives 44.1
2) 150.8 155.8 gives 43.9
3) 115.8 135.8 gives 52.1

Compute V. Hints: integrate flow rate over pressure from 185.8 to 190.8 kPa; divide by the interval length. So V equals 42.5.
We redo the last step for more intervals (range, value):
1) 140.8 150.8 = 41.6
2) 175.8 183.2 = 44.4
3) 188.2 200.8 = 40.4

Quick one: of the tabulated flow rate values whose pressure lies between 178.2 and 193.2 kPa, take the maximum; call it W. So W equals 45.8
